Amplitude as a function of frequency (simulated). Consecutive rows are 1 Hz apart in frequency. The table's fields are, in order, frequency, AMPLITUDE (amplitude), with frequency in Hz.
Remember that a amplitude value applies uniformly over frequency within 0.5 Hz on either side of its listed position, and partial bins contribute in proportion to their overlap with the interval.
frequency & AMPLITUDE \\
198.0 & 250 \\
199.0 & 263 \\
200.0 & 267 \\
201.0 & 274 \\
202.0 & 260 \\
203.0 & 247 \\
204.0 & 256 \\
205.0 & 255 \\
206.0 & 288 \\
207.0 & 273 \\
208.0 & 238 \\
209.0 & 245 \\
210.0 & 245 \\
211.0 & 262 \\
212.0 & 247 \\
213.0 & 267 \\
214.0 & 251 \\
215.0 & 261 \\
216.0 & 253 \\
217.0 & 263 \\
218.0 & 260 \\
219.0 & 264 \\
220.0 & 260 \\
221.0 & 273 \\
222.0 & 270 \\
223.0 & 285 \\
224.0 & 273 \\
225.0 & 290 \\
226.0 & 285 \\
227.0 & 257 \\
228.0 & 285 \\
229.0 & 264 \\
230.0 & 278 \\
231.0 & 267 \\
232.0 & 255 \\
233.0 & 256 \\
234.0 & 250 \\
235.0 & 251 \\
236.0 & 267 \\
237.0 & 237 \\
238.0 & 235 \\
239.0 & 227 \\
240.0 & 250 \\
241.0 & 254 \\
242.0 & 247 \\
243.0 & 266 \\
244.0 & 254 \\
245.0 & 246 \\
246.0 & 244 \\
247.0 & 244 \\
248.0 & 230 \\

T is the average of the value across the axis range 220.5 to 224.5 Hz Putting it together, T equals 275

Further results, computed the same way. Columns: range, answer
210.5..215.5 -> 258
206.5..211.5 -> 253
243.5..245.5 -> 250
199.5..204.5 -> 261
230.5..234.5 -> 257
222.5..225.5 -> 283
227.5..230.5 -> 276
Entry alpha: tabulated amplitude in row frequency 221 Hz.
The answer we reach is 273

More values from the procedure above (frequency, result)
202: 260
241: 254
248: 230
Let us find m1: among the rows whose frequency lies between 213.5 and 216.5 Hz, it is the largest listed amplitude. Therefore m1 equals 261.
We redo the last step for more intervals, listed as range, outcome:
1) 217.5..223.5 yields 285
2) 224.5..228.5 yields 290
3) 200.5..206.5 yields 288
